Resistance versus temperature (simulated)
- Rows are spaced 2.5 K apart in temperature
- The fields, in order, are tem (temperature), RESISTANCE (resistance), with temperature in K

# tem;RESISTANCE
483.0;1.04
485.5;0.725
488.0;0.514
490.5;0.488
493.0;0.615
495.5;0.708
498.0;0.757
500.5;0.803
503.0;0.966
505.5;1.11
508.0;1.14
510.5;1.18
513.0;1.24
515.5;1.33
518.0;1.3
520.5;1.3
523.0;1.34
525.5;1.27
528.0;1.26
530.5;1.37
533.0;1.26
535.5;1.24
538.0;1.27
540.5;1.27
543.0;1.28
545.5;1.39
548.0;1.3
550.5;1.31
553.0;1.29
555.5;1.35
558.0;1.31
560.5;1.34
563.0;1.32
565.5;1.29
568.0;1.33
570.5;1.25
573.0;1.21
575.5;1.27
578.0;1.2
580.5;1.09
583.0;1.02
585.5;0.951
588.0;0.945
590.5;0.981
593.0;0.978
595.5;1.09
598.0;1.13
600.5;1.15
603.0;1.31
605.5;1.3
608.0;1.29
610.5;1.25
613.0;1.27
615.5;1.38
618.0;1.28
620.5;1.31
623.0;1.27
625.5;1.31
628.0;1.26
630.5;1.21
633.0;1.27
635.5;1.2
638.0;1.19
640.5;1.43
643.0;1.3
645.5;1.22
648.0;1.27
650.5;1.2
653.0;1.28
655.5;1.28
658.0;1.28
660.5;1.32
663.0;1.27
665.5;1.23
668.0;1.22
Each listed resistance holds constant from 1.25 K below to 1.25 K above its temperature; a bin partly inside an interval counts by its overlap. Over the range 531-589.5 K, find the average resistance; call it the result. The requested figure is 1.24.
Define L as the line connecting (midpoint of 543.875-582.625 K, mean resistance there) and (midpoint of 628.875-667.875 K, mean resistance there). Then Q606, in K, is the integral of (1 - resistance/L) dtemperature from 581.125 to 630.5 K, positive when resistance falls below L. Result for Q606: 3.4 K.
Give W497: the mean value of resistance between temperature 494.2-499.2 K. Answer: 0.731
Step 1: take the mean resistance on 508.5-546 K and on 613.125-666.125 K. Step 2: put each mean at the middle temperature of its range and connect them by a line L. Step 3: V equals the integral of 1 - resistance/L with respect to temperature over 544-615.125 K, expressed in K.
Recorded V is 3.6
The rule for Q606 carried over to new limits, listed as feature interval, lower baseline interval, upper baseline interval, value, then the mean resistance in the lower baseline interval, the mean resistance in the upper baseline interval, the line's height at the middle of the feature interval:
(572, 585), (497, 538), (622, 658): 0.8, 1.18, 1.26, 1.22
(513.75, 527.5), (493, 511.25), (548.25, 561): -3.1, 0.923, 1.32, 1.06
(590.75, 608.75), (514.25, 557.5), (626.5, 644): 1.6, 1.3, 1.27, 1.28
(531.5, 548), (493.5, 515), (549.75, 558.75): -0.9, 0.987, 1.32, 1.22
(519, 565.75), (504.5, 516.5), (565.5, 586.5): -4.6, 1.2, 1.18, 1.19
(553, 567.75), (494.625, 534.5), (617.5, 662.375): -1.5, 1.15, 1.27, 1.19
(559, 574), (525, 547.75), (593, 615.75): -0.4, 1.29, 1.22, 1.26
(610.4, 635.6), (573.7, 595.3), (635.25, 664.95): -2.0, 1.06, 1.27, 1.18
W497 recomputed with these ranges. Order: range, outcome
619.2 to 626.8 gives 1.3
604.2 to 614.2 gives 1.28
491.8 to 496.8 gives 0.663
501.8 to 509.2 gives 1.07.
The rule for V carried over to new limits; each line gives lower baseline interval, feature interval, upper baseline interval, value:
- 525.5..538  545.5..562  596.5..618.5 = -0.6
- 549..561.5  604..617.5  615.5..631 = -0.1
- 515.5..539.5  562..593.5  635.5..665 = 3.4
